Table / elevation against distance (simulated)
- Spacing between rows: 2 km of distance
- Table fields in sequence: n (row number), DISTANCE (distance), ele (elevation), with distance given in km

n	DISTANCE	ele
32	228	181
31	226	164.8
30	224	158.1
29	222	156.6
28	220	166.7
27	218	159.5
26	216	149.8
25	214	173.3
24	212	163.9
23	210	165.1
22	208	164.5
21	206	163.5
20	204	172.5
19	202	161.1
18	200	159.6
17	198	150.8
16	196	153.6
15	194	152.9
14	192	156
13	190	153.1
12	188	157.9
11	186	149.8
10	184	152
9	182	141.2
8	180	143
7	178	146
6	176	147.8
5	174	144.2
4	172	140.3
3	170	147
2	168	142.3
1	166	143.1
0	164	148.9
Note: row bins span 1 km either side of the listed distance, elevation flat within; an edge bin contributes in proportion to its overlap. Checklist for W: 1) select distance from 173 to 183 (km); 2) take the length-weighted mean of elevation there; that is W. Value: 144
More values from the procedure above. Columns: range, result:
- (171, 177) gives 144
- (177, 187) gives 146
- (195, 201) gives 155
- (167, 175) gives 143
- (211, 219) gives 162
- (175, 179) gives 147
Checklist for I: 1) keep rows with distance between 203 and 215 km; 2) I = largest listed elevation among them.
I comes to 173.3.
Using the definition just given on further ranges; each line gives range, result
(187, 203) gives 161.1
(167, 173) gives 147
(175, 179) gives 147.8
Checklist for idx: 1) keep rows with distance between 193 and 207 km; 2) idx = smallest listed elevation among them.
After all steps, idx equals 150.8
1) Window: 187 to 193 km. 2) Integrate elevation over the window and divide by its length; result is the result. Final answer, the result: 156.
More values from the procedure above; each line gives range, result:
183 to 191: 153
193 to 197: 153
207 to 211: 165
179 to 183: 142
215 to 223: 158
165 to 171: 144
